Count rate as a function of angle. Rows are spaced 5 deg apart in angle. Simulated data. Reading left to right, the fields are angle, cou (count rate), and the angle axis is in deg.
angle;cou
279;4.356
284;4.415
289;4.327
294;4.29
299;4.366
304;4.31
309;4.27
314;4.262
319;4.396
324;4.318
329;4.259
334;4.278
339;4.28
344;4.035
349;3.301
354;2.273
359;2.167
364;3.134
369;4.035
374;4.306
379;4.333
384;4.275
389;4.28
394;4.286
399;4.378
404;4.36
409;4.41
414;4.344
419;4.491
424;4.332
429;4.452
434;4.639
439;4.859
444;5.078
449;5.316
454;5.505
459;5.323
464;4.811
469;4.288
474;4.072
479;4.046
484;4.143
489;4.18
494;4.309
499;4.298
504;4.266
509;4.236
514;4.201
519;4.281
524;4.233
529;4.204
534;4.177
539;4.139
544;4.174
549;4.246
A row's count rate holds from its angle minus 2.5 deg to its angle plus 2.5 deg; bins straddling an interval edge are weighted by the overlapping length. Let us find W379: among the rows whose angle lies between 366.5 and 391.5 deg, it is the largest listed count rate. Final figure 4.333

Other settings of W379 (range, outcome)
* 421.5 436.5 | 4.639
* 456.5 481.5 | 5.323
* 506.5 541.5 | 4.281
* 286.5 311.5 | 4.366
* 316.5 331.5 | 4.396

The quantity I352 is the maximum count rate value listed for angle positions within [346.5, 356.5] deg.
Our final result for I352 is 3.301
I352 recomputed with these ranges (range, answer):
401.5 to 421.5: 4.491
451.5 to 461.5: 5.505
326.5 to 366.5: 4.28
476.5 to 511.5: 4.309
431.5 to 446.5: 5.078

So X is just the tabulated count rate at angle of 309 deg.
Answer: 4.27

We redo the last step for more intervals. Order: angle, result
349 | 3.301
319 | 4.396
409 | 4.41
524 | 4.233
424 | 4.332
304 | 4.31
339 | 4.28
